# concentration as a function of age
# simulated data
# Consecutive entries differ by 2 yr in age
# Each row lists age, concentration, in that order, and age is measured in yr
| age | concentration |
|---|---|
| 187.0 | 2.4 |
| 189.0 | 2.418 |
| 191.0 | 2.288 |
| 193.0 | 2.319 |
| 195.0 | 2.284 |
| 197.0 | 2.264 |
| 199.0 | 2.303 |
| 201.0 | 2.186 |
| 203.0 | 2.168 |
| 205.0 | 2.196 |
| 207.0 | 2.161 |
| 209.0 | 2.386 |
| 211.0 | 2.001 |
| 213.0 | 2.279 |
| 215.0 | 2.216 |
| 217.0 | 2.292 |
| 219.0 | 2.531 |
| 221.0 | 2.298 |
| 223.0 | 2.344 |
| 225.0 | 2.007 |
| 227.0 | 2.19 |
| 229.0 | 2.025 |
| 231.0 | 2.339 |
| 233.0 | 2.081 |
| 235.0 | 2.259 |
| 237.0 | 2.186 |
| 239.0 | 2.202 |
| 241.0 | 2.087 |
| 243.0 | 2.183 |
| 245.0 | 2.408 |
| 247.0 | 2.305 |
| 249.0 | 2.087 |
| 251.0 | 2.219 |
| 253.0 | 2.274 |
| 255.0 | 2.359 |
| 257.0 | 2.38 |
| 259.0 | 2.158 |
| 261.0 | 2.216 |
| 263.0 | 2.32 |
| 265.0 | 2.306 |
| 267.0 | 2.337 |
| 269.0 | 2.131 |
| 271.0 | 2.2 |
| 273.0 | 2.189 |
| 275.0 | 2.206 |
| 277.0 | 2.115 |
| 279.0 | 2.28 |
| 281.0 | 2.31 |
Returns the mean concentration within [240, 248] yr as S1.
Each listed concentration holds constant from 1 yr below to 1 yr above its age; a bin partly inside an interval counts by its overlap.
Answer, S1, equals 2.25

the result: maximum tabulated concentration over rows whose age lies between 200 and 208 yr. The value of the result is 2.196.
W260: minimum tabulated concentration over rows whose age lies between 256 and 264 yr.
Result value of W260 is 2.158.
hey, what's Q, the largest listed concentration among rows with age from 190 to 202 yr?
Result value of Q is 2.319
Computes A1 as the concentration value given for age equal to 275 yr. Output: 2.206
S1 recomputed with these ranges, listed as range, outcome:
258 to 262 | 2.19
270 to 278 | 2.18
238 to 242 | 2.14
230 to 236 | 2.23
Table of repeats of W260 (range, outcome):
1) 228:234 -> 2.025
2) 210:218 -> 2.001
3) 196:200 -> 2.264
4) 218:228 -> 2.007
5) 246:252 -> 2.087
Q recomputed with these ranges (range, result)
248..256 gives 2.359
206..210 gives 2.386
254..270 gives 2.38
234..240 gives 2.259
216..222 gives 2.531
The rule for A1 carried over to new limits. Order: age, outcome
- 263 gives 2.32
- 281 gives 2.31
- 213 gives 2.279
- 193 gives 2.319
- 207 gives 2.161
